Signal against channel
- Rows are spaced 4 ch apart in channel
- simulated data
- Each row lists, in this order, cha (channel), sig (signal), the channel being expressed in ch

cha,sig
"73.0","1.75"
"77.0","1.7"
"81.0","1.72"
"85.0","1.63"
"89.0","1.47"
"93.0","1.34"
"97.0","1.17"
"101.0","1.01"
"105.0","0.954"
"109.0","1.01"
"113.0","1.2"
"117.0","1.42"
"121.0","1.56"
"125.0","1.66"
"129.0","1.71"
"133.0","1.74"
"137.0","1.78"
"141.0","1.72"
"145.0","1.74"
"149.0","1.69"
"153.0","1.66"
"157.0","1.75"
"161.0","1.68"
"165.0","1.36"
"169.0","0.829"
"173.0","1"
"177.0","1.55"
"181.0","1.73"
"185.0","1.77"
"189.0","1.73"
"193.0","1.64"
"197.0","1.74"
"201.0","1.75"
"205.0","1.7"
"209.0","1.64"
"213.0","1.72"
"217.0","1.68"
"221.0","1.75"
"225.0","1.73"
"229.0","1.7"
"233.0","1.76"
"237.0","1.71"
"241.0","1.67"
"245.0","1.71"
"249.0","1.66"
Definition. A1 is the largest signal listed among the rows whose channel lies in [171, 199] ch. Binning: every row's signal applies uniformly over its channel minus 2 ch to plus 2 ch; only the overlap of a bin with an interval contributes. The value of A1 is 1.77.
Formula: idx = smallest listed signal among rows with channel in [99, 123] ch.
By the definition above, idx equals 0.954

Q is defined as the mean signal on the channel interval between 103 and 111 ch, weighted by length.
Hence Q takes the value 0.982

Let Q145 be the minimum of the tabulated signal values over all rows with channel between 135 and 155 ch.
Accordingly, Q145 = 1.66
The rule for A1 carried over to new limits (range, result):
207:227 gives 1.75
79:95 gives 1.72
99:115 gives 1.2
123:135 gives 1.74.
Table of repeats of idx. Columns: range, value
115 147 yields 1.42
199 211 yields 1.64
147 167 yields 1.36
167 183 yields 0.829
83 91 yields 1.47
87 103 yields 1.01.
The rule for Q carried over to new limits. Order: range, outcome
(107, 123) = 1.3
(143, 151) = 1.71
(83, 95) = 1.48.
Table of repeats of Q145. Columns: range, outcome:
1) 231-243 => 1.67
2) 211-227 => 1.68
